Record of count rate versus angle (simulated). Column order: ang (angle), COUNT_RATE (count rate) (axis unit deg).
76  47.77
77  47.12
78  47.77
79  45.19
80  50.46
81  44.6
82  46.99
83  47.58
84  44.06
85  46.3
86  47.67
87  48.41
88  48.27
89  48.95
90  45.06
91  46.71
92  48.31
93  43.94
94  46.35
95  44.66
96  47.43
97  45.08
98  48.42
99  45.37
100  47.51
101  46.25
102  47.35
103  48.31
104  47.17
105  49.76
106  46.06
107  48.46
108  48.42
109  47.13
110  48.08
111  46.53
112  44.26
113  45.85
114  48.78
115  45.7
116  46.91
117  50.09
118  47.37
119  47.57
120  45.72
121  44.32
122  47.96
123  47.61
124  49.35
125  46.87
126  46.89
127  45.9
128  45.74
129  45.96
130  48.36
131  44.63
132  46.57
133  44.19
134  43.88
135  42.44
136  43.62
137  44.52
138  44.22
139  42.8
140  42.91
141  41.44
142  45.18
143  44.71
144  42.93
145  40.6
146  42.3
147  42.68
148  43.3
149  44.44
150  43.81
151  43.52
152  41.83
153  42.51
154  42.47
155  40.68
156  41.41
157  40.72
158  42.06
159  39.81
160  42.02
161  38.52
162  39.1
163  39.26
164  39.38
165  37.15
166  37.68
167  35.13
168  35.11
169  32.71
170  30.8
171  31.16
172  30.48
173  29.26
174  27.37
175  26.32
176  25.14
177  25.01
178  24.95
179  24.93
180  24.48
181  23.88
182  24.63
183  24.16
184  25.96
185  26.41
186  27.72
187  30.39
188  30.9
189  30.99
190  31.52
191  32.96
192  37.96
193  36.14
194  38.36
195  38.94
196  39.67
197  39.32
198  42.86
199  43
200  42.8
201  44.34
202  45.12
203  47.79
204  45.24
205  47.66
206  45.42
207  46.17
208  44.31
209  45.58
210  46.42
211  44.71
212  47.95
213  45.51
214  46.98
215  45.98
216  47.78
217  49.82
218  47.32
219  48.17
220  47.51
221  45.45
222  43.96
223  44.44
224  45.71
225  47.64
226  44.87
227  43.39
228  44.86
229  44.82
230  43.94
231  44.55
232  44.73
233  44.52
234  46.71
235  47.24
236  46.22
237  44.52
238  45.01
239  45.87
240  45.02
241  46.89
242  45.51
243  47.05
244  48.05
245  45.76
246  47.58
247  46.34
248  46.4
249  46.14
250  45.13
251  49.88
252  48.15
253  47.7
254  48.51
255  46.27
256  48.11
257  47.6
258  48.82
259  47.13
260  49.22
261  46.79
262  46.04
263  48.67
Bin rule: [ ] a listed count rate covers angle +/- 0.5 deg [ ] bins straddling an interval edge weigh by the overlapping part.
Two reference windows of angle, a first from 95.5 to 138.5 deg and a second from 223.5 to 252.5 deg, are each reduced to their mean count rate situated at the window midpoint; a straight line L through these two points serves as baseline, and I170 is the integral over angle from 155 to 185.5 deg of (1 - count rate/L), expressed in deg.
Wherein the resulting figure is 9.2 deg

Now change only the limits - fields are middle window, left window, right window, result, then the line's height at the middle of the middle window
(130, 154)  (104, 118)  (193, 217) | 1.49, 46.4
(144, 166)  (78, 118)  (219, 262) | 2.57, 46.7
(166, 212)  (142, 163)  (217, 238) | 9.13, 43.8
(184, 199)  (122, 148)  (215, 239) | 3.57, 45.4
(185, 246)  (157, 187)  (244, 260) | -4.91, 40.2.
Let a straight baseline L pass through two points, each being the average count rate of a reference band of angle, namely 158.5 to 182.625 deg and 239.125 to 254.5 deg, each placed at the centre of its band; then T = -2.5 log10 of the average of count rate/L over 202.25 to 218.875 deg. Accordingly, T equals -0.17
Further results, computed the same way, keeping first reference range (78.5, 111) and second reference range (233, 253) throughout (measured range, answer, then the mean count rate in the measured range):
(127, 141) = 0.06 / 44.5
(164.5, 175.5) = 0.41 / 32.1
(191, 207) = 0.11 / 42.1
